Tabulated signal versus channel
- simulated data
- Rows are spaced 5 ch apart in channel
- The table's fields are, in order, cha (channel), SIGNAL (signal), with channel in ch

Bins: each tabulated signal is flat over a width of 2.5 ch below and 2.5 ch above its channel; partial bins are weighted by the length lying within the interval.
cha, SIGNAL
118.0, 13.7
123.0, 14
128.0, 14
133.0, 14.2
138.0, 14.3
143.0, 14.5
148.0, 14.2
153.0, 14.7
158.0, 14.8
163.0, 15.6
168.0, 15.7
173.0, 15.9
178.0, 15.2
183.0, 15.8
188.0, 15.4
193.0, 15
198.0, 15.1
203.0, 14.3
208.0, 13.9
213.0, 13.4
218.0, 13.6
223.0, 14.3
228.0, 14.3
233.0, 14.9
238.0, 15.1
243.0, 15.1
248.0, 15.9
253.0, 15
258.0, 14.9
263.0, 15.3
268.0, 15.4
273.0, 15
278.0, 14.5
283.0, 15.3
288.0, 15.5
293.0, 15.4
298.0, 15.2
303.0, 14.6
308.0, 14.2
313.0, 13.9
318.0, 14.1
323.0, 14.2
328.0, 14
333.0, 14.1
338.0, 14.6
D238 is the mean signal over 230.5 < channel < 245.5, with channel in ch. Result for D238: 15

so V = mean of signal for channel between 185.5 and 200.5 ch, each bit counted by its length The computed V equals 15.2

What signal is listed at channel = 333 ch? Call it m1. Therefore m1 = 14.1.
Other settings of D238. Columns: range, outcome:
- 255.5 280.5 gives 15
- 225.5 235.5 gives 14.6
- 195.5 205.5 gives 14.7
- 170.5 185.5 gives 15.6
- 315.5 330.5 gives 14.1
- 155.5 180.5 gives 15.4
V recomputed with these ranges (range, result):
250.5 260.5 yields 14.9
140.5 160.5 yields 14.6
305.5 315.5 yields 14.1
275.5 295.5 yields 15.2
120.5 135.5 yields 14.1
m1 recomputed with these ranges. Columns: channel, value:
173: 15.9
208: 13.9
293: 15.4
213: 13.4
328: 14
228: 14.3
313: 13.9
